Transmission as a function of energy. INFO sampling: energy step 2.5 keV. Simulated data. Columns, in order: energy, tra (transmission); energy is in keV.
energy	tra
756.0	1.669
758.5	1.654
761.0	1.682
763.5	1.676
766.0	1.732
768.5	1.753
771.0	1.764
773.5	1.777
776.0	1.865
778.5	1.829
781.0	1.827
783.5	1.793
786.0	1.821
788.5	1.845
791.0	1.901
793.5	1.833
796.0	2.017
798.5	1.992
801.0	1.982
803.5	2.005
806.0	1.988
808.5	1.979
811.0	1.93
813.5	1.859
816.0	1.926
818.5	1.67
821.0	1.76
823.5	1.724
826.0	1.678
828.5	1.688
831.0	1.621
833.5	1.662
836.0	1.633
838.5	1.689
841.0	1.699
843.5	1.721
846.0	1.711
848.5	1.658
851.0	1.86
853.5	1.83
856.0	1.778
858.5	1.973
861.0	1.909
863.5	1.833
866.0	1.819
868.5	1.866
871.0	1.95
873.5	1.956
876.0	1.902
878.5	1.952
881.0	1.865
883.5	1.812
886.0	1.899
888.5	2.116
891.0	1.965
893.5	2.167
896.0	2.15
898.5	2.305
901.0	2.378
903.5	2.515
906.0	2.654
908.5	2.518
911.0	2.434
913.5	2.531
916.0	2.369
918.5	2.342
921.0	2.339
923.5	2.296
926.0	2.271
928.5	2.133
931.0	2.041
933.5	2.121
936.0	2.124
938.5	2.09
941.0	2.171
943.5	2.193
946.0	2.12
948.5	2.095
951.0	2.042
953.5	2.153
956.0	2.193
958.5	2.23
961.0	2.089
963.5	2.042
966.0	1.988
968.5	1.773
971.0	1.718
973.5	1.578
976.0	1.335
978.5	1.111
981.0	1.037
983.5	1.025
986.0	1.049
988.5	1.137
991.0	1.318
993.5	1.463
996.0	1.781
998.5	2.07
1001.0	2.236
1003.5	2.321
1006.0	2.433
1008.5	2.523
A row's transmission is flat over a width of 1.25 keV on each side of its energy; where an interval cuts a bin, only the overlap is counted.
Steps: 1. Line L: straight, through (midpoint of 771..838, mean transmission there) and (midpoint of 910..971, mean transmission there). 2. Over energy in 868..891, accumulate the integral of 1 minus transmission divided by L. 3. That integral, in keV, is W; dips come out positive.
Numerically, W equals 0.97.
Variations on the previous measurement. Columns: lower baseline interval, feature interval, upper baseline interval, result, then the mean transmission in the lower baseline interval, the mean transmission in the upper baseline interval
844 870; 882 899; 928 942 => -0.9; 1.82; 2.11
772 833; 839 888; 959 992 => -3.5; 1.84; 1.5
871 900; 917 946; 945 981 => -4.1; 2.01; 1.86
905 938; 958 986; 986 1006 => 5.2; 2.31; 1.76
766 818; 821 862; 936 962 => 4.6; 1.88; 2.14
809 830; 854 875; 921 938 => 0.7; 1.78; 2.17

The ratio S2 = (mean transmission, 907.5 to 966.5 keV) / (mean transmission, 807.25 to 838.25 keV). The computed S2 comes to 1.25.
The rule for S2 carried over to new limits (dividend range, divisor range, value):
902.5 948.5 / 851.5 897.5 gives 1.18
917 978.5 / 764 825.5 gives 1.10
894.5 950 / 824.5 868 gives 1.30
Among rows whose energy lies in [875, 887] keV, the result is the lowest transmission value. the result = 1.812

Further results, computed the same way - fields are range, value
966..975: 1.578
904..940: 2.041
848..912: 1.658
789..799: 1.833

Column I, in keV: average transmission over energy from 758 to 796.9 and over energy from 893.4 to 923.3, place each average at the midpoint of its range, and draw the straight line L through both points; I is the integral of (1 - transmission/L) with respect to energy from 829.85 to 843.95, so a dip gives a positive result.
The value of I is 2.74 keV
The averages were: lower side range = 1.8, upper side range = 2.4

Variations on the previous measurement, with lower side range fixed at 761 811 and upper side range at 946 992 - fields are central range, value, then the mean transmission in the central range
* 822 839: 1.34 keV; 1.67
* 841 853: 0.39 keV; 1.74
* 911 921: -3.92 keV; 2.41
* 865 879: -1.05 keV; 1.91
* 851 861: -0.43 keV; 1.87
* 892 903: -3.24 keV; 2.26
